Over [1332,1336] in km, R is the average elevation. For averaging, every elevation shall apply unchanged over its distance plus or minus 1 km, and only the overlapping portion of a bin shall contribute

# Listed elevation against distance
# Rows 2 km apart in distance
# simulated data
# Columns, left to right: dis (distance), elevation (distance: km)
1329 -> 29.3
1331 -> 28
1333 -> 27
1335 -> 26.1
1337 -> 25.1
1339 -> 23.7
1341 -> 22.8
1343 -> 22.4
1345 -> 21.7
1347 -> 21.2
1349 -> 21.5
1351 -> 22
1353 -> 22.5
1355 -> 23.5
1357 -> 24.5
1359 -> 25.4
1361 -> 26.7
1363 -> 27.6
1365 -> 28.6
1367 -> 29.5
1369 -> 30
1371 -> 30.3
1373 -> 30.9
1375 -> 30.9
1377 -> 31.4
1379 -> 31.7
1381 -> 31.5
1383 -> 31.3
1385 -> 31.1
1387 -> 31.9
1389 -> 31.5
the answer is 26.6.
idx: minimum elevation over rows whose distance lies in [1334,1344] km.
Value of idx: 22.4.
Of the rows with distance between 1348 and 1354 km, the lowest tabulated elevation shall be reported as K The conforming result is 21.5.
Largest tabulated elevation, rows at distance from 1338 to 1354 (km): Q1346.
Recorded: 23.7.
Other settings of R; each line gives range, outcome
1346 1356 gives 22.1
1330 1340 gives 26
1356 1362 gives 25.5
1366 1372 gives 29.9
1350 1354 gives 22.2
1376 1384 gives 31.5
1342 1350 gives 21.7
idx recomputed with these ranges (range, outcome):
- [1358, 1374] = 25.4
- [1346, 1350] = 21.2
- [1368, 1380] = 30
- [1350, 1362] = 22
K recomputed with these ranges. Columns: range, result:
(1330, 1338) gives 25.1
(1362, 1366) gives 27.6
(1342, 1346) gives 21.7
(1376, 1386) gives 31.1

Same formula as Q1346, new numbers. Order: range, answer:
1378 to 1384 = 31.7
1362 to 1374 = 30.9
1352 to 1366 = 28.6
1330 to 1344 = 28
